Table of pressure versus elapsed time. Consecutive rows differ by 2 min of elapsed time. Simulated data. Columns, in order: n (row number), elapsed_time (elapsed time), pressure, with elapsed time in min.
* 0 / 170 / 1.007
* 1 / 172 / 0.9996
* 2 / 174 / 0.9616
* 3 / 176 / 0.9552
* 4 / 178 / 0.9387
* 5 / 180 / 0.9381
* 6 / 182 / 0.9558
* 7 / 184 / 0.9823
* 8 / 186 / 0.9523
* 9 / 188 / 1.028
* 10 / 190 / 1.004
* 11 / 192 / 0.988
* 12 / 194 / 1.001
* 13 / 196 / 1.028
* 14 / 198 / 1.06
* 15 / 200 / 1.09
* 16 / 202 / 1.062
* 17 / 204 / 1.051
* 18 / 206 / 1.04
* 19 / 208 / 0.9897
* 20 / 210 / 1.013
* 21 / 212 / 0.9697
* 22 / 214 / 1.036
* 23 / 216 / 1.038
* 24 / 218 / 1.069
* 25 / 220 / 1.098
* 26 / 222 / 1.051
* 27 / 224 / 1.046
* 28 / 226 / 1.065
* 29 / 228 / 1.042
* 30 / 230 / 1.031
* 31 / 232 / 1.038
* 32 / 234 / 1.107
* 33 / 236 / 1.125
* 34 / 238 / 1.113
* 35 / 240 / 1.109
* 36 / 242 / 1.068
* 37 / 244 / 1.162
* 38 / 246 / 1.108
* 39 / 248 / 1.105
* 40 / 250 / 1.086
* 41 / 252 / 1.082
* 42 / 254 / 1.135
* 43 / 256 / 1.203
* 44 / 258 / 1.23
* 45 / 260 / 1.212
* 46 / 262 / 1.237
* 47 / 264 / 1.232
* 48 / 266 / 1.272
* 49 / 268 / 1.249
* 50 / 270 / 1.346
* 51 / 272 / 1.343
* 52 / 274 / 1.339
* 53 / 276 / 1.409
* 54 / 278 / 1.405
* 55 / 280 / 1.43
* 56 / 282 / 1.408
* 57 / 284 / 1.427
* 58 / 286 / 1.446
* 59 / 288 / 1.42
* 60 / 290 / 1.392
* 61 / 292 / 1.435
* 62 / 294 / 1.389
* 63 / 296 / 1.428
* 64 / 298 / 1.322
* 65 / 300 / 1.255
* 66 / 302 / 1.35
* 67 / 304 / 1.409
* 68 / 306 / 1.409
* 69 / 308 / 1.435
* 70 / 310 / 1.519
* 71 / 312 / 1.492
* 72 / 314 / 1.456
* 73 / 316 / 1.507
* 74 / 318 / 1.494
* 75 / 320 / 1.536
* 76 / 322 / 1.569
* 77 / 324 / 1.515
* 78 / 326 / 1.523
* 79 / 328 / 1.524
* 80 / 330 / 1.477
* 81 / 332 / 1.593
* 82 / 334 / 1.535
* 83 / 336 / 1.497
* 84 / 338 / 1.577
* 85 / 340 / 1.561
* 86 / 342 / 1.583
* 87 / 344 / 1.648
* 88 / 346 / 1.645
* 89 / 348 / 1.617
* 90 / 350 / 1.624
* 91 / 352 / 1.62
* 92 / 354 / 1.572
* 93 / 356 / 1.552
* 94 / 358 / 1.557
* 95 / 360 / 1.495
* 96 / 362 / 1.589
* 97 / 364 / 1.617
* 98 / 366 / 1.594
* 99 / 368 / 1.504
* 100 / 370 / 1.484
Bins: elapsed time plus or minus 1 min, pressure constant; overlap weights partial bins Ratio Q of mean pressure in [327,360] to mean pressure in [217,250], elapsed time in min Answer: 1.5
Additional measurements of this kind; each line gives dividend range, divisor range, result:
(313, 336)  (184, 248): 1.45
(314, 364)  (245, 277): 1.27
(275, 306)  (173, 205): 1.40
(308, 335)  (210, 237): 1.44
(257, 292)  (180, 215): 1.33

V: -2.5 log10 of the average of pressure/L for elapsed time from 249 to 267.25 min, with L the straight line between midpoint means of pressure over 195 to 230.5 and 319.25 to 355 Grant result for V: 0.042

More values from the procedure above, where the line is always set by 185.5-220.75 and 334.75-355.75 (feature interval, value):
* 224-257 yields 0.08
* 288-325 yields 0.00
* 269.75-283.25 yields -0.05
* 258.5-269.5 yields 0.02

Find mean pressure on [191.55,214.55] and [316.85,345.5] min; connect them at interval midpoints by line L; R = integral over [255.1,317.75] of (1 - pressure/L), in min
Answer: -0.2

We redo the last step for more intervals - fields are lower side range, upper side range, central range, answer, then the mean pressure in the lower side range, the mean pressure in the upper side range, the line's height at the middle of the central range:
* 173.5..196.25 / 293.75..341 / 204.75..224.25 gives 0.95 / 0.976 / 1.48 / 1.09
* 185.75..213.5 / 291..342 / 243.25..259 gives 1.07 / 1.02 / 1.47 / 1.22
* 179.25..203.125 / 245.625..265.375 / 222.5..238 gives 0.52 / 1.01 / 1.17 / 1.1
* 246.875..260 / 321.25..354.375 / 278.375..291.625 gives -1.19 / 1.15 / 1.57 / 1.3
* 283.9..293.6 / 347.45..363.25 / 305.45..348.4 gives -0.60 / 1.42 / 1.58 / 1.51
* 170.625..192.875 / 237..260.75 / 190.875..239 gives 0.20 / 0.974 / 1.13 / 1.05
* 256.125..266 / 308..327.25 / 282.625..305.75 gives 0.04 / 1.23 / 1.51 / 1.39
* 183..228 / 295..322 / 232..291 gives 0.45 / 1.03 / 1.44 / 1.25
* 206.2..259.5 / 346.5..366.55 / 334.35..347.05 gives -0.52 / 1.08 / 1.58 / 1.52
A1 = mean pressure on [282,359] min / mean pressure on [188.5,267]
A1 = 1.38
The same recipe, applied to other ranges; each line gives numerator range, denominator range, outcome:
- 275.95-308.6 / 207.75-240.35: 1.32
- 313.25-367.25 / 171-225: 1.54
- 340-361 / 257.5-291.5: 1.18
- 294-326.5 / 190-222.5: 1.40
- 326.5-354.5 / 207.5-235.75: 1.51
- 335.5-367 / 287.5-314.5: 1.13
